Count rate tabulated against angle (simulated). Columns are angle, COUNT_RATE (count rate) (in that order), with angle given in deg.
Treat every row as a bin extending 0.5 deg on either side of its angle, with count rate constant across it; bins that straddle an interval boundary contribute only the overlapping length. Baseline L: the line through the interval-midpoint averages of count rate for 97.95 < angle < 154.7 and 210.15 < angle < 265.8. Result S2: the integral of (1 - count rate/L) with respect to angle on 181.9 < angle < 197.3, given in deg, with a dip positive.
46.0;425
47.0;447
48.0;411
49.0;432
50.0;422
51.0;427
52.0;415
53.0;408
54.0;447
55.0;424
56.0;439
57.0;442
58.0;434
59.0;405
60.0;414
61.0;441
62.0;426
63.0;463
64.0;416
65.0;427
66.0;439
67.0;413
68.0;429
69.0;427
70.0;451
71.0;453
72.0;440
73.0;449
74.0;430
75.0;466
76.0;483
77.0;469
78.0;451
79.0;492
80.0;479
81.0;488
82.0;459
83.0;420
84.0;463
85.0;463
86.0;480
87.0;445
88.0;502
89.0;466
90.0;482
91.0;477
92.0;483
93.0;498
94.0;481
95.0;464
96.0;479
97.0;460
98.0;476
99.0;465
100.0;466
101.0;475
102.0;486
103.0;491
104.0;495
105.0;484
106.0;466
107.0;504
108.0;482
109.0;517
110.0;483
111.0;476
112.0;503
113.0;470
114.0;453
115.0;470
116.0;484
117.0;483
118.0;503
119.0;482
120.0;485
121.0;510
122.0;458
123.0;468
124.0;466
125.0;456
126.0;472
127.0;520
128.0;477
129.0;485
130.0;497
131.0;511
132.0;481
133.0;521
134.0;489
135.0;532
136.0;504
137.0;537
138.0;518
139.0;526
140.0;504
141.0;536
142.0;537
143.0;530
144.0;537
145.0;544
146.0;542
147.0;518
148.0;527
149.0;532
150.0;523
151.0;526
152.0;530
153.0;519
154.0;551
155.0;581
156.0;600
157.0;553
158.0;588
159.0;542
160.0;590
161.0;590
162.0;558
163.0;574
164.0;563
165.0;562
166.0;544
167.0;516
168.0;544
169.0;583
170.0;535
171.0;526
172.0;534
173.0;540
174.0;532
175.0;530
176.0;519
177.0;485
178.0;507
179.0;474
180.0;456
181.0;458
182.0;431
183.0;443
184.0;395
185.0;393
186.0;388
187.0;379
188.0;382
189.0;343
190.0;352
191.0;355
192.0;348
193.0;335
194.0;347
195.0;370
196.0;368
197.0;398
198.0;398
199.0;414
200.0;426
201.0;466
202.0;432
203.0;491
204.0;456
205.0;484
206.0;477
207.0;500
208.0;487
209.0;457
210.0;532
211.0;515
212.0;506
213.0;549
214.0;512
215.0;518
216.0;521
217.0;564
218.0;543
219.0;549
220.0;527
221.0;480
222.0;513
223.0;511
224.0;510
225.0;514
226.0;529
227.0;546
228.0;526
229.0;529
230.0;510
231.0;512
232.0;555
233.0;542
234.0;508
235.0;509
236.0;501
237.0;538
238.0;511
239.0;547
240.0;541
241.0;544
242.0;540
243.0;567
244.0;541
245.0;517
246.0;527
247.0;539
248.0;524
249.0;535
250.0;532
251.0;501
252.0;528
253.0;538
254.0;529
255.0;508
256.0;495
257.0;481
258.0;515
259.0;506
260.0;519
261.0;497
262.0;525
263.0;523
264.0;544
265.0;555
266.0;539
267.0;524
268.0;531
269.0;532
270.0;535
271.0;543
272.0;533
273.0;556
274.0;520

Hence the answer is 4.2 deg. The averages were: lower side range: 500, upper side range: 525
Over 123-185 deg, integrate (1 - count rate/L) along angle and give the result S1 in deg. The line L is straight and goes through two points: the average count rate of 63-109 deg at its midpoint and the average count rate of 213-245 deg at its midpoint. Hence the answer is -3.1 deg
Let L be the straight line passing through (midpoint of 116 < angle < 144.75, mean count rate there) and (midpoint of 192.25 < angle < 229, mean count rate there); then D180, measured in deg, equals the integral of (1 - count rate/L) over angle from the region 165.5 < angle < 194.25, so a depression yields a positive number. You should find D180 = 1.9 deg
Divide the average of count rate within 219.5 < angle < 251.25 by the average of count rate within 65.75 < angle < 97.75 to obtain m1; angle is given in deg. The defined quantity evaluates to 1.1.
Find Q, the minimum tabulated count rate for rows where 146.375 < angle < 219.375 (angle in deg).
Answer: 335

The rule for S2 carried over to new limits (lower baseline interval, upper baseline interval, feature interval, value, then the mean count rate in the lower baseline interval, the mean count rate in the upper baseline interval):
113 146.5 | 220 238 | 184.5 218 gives 4.85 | 500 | 520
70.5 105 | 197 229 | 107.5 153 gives -2.19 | 470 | 497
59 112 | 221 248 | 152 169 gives -2.23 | 464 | 527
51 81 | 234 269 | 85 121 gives -1.79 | 441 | 525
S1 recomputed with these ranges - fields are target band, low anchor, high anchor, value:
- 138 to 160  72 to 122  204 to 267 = -2.1 deg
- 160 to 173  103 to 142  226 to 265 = -1.3 deg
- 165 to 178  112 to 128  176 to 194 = -3.3 deg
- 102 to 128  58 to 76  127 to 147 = 0.4 deg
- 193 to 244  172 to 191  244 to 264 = -1.4 deg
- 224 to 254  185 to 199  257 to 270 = -3.7 deg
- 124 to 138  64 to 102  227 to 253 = -0.5 deg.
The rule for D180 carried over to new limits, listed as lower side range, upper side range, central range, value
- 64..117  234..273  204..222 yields 0.0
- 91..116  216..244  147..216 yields 3.3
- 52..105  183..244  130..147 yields -2.0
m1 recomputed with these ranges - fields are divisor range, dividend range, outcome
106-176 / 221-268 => 1.01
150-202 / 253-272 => 1.09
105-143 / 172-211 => 0.89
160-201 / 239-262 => 1.14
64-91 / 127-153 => 1.14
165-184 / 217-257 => 1.04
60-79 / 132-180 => 1.21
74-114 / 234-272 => 1.11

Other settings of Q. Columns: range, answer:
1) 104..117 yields 453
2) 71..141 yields 420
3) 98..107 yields 465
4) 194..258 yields 347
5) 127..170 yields 477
